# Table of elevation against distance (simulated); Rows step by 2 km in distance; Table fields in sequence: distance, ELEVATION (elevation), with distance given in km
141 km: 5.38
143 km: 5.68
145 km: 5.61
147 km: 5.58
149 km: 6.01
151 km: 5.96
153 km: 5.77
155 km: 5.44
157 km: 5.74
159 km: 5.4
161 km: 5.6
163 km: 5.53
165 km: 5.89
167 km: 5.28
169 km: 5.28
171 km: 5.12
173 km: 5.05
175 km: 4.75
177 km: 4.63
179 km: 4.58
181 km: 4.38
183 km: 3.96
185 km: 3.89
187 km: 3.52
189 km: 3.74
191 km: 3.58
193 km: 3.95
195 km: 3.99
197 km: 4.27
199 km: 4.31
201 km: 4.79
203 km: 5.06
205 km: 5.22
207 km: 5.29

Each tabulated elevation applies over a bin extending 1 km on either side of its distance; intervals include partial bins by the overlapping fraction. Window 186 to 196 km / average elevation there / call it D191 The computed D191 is 3.76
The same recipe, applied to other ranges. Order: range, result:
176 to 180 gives 4.61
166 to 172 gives 5.23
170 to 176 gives 4.97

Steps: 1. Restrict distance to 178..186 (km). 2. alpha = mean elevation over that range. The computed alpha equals 4.2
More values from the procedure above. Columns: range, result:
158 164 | 5.51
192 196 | 3.97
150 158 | 5.73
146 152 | 5.85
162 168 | 5.57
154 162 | 5.55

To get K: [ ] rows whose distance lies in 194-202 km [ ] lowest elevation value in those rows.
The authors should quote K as 3.99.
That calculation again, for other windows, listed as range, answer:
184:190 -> 3.52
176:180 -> 4.58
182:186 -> 3.89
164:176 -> 4.75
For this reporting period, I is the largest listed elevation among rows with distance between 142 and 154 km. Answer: 6.01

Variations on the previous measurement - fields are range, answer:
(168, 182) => 5.28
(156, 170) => 5.89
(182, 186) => 3.96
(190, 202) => 4.79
